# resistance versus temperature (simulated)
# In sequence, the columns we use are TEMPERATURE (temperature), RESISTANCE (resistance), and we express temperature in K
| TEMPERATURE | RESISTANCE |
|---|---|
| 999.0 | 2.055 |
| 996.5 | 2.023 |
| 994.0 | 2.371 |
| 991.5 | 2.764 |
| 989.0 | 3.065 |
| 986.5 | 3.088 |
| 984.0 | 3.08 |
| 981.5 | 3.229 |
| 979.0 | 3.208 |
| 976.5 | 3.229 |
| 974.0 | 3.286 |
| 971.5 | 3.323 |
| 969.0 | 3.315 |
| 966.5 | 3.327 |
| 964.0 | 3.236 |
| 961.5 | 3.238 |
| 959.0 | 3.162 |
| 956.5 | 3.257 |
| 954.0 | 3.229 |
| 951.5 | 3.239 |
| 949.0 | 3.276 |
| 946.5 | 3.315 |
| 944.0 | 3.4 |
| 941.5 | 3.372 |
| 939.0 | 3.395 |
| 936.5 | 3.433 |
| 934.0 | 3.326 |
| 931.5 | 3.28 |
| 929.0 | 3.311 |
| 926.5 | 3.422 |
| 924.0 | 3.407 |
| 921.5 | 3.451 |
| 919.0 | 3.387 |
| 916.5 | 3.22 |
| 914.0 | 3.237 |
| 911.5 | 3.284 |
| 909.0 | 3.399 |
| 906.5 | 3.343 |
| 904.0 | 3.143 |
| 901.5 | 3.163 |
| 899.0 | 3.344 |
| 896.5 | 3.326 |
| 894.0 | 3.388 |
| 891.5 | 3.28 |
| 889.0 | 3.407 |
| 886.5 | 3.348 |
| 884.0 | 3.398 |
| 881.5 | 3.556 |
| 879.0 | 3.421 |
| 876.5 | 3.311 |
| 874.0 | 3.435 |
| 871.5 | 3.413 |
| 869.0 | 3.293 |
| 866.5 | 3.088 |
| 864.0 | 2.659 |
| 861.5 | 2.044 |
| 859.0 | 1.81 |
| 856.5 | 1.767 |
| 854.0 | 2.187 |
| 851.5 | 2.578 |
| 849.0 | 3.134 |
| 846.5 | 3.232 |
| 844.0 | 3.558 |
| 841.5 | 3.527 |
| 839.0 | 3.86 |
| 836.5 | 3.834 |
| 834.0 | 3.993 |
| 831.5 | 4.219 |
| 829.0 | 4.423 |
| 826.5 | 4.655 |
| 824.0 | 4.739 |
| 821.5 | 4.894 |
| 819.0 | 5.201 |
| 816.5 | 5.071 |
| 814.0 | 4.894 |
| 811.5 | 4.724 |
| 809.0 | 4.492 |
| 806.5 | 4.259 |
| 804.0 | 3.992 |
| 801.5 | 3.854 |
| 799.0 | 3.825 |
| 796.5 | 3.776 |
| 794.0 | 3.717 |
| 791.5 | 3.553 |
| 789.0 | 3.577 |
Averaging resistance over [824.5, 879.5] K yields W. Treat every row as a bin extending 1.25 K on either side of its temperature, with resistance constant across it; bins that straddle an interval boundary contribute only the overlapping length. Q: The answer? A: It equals 3.27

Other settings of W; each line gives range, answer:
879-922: 3.33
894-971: 3.31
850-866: 2.23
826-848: 3.89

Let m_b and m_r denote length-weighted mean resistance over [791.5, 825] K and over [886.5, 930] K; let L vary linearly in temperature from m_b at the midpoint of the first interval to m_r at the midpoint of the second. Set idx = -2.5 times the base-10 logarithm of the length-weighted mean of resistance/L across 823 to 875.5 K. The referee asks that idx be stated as 0.20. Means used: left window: 4.38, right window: 3.32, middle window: 3.3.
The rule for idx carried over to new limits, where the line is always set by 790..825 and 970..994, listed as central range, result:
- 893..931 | 0.09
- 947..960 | 0.02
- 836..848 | 0.15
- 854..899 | 0.25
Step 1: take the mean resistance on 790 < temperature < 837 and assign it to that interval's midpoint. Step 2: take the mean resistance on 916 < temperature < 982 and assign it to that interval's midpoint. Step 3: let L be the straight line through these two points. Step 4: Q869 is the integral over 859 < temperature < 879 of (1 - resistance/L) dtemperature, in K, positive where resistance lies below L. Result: 4.7 K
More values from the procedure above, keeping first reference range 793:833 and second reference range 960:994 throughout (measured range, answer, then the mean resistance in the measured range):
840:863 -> 8.2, 2.66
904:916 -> 1.2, 3.29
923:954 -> 1.0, 3.34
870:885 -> 1.9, 3.42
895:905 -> 1.3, 3.25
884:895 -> 1.4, 3.36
